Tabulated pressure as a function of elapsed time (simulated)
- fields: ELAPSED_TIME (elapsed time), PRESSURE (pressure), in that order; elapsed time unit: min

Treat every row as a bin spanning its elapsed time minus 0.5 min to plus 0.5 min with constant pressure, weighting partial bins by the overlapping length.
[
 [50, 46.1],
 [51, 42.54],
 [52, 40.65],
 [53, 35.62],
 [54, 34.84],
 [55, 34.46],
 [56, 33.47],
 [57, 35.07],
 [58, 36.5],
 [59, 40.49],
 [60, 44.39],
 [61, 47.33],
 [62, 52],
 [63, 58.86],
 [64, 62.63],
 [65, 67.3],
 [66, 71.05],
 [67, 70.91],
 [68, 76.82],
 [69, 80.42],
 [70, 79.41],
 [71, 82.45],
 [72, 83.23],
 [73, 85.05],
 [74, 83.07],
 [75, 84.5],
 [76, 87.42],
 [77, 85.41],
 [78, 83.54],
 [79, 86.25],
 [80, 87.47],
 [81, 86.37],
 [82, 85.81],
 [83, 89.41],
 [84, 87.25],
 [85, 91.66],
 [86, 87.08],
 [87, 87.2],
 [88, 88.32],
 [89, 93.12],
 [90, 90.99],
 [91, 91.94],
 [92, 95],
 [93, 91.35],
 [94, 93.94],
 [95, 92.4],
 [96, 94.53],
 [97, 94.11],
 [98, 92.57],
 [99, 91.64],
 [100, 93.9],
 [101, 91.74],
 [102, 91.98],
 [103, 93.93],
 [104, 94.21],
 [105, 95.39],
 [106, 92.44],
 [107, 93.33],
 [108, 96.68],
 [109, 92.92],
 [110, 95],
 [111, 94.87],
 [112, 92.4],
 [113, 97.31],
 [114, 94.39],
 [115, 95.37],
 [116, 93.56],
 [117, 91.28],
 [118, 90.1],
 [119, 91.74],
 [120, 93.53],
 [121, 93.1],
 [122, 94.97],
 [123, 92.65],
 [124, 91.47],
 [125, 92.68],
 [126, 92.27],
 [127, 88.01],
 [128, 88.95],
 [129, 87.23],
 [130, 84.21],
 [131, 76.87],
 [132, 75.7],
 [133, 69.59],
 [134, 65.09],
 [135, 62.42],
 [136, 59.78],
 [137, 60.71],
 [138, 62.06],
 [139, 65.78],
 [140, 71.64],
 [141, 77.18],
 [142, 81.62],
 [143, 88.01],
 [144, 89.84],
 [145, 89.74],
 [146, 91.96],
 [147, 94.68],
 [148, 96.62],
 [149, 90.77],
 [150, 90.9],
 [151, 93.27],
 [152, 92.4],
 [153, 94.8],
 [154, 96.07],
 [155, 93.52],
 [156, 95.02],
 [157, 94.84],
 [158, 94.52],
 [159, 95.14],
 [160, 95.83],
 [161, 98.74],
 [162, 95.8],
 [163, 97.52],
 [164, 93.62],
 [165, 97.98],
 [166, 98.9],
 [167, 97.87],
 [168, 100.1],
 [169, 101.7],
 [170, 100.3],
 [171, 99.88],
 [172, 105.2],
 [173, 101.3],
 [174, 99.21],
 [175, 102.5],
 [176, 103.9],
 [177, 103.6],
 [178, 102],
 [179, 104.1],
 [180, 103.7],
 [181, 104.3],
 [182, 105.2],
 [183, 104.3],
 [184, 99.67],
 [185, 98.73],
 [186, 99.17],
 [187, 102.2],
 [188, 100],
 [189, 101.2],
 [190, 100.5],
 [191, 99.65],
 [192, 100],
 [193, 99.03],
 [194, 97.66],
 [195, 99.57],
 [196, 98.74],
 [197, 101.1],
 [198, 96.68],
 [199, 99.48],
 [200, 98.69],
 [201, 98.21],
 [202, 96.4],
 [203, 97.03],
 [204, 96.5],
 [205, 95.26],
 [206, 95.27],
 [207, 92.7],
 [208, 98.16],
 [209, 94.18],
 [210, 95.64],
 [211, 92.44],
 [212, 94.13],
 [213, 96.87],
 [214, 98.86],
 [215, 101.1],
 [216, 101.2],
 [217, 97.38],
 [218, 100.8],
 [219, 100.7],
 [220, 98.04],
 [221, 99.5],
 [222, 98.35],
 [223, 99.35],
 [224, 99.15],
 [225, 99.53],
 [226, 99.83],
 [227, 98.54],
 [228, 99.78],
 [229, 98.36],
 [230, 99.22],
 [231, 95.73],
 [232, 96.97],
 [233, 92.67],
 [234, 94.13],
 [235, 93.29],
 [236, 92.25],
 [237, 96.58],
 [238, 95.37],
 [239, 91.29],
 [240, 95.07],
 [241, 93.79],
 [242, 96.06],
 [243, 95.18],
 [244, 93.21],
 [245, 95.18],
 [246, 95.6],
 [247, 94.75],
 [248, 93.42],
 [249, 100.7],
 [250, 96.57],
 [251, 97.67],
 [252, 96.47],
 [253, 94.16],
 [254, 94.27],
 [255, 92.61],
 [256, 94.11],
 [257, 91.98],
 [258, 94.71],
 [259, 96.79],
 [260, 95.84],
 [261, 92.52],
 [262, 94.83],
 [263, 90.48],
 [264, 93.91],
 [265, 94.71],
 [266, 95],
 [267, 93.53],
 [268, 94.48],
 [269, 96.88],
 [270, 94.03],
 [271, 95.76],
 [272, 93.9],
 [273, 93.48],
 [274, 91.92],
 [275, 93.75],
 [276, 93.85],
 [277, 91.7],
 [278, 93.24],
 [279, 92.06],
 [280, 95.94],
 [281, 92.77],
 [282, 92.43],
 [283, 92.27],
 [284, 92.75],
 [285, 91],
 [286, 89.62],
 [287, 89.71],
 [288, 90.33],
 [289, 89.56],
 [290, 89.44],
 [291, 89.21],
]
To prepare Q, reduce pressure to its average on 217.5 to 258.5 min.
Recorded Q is 96.2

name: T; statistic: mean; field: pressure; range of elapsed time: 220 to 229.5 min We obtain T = 99.1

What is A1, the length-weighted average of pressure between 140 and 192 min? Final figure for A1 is 97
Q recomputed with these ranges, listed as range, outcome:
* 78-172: 89.9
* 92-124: 93.5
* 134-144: 70.7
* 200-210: 96.1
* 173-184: 103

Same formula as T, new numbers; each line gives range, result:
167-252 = 98.3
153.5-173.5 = 97.7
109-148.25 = 85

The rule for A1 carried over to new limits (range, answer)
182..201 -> 99.9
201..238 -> 97.1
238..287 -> 94.1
